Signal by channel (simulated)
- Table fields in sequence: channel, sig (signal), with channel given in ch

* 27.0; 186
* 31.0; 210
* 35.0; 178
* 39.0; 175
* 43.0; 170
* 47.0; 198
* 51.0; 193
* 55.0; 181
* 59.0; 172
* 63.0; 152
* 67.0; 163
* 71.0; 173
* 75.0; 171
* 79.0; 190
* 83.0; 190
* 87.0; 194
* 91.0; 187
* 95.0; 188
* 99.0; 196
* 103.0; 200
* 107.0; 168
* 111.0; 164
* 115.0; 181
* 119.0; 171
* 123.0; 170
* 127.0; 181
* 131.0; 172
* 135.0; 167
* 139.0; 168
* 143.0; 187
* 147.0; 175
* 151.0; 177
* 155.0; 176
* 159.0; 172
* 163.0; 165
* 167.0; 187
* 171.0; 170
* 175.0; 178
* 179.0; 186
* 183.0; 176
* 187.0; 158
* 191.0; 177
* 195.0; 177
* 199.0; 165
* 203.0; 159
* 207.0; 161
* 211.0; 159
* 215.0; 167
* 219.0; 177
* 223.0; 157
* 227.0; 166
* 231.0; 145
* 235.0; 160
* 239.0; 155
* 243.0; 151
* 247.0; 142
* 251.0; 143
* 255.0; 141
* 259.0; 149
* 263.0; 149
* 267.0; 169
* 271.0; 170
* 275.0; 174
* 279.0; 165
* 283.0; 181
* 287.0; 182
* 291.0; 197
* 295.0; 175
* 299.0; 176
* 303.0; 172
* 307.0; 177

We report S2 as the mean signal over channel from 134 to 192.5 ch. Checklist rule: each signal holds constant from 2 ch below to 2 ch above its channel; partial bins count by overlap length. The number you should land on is 175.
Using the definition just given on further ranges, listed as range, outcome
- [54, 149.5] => 178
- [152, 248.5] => 166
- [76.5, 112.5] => 186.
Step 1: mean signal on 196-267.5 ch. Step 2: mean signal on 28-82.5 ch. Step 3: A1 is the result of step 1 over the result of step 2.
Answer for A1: 0.87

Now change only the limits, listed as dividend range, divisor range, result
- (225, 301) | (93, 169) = 0.92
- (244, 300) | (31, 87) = 0.92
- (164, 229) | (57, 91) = 0.96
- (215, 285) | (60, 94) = 0.89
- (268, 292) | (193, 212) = 1.08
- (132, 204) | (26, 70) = 0.97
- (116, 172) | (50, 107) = 0.96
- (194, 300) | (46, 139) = 0.91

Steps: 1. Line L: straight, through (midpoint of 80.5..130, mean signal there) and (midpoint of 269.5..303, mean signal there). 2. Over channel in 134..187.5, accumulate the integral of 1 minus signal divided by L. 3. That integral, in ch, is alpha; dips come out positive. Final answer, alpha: 1.7 ch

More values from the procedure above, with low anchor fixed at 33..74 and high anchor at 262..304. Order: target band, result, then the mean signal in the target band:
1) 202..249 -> 4.4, 158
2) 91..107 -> -1.4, 190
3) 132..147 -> 0.1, 174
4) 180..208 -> 1.0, 168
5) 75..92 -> -1.3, 188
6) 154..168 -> 0.1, 174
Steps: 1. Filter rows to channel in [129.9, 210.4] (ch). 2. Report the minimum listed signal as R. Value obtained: 158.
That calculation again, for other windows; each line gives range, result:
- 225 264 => 141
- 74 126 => 164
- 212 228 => 157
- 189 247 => 142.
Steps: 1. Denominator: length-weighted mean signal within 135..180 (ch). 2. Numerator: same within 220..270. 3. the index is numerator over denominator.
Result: 0.87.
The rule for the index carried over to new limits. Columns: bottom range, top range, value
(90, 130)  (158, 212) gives 0.95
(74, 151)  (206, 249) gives 0.88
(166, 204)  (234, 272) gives 0.88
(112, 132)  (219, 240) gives 0.91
